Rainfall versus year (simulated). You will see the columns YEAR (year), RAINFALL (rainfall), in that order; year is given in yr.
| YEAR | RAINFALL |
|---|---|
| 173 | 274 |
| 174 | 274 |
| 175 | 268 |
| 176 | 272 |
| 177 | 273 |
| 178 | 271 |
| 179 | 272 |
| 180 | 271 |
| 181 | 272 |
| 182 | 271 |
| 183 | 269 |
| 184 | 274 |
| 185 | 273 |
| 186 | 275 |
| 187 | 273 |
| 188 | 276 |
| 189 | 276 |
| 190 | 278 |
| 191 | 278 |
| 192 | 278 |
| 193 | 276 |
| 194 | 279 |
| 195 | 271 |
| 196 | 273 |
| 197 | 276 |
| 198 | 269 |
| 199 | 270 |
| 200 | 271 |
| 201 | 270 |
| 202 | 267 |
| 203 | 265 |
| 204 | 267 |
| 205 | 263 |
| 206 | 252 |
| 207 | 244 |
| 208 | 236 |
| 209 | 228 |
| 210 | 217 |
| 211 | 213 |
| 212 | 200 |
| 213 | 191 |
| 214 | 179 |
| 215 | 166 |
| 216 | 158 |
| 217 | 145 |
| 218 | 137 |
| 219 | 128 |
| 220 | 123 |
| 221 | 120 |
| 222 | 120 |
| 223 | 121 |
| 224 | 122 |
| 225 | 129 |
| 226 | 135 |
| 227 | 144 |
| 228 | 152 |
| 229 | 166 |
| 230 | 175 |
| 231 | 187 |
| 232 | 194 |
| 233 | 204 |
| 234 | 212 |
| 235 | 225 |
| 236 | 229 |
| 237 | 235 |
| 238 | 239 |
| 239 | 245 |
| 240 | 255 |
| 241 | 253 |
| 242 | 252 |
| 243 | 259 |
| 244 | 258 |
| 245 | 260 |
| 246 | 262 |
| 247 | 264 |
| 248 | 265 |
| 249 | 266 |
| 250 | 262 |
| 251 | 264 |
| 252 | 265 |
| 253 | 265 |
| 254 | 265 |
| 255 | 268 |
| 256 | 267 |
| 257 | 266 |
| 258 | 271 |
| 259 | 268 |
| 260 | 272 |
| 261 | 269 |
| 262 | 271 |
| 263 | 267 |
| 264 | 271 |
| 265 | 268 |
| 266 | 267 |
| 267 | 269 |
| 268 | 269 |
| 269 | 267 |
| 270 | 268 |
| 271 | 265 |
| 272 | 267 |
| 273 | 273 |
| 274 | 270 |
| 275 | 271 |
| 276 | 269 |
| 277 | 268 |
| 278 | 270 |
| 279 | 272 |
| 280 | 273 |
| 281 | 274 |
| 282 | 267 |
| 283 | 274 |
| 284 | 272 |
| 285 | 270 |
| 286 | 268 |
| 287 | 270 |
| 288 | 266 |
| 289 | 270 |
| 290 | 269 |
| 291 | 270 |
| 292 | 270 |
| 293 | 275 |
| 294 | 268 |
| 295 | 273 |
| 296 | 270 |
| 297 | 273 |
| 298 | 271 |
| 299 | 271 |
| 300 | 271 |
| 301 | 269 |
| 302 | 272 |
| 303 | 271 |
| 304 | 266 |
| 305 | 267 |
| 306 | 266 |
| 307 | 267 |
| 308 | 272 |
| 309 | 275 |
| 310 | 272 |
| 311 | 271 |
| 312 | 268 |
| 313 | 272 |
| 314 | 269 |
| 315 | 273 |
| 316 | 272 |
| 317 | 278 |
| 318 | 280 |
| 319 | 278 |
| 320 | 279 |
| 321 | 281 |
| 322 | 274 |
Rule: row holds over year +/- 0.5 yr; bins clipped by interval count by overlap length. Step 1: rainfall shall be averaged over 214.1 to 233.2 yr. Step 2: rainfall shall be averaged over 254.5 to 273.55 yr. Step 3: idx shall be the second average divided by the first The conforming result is 1.81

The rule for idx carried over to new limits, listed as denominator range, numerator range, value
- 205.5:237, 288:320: 1.53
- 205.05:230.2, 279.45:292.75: 1.59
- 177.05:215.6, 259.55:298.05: 1.05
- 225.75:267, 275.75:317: 1.12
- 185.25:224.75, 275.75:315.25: 1.21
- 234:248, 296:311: 1.09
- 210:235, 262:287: 1.67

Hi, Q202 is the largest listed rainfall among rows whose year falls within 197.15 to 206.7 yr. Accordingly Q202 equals 271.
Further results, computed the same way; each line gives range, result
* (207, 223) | 244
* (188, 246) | 279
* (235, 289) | 274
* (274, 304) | 275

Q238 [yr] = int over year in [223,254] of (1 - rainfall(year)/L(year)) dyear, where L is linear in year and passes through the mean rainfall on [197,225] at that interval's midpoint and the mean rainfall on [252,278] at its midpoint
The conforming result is 2.2 yr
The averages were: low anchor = 202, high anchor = 268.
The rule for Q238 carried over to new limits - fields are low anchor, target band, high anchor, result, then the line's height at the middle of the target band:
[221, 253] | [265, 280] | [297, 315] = -1.7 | 242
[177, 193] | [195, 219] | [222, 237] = -0.2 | 223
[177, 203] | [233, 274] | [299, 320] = 1.9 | 272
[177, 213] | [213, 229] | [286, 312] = 7.5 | 264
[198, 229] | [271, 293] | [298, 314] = -1.8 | 250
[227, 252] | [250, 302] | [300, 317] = -3.6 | 252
